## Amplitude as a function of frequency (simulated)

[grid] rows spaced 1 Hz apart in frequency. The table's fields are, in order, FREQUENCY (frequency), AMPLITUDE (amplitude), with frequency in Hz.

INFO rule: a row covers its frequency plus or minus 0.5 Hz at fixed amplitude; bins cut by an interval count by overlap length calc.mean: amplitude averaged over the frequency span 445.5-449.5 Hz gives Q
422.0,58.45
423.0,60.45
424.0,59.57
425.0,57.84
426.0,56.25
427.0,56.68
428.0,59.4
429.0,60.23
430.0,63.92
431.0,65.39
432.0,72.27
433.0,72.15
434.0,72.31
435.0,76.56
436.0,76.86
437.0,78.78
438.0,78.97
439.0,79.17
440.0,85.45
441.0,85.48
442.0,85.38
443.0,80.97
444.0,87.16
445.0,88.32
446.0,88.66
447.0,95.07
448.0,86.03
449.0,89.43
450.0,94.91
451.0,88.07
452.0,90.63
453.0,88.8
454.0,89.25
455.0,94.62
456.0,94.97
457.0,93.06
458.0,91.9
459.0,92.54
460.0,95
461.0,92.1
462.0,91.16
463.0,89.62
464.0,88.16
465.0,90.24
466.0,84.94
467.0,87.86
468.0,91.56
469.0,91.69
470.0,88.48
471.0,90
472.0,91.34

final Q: 89.8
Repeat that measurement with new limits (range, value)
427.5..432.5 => 64.2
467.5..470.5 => 90.6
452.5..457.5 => 92.1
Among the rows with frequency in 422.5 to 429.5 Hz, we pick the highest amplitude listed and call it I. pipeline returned 60.45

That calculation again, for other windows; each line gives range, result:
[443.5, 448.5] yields 95.07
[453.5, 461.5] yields 95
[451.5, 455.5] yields 94.62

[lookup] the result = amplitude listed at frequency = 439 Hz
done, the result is 79.17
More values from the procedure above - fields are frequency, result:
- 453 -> 88.8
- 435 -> 76.56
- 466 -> 84.94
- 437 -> 78.78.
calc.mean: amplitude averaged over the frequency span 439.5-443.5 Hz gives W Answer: 84.3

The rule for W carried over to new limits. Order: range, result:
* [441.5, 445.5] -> 85.5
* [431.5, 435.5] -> 73.3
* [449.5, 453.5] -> 90.6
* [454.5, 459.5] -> 93.4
